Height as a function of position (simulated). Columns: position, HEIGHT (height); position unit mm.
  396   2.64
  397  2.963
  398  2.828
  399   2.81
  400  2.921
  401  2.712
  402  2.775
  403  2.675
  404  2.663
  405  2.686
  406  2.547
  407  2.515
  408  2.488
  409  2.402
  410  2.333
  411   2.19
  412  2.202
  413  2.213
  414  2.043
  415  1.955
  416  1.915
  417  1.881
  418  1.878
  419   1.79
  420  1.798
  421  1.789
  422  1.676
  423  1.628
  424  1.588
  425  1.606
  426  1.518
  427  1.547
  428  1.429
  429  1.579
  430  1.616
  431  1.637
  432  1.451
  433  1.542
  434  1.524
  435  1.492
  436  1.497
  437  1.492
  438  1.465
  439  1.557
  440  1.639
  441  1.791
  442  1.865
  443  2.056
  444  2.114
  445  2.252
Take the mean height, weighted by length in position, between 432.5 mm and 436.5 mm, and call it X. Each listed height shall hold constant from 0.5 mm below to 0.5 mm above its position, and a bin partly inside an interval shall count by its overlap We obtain 1.51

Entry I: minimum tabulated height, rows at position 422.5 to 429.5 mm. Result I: 1.429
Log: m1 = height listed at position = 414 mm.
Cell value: 2.043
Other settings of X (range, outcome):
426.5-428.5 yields 1.49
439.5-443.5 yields 1.84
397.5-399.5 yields 2.82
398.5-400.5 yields 2.87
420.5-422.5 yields 1.73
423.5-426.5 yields 1.57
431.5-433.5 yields 1.5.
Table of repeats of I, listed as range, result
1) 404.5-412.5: 2.19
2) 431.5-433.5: 1.451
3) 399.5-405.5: 2.663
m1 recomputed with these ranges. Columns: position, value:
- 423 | 1.628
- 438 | 1.465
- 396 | 2.64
